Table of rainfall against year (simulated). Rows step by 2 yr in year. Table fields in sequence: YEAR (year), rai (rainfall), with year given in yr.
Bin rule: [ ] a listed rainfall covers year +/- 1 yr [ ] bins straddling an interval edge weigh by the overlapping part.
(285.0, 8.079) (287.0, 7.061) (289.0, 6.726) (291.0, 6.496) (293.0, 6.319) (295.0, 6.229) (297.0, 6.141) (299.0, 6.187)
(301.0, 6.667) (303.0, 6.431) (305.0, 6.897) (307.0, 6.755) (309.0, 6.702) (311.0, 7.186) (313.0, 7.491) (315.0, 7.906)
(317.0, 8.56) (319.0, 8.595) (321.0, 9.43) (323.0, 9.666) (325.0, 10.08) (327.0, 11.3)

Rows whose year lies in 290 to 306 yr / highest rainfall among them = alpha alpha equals 6.897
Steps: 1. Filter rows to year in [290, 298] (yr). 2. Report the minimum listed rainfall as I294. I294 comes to 6.141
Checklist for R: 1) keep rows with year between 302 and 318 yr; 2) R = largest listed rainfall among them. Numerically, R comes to 8.56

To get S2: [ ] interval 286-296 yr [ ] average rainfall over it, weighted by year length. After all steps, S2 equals 6.57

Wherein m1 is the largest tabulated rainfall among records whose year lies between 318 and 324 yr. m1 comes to 9.666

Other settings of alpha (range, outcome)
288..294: 6.726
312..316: 7.906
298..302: 6.667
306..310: 6.755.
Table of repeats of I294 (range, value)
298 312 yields 6.187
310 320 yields 7.186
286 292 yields 6.496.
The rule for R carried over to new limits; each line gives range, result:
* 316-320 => 8.595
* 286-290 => 7.061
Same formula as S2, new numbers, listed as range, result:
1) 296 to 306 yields 6.46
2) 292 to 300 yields 6.22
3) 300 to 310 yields 6.69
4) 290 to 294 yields 6.41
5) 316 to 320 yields 8.58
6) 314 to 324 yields 8.83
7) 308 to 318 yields 7.57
